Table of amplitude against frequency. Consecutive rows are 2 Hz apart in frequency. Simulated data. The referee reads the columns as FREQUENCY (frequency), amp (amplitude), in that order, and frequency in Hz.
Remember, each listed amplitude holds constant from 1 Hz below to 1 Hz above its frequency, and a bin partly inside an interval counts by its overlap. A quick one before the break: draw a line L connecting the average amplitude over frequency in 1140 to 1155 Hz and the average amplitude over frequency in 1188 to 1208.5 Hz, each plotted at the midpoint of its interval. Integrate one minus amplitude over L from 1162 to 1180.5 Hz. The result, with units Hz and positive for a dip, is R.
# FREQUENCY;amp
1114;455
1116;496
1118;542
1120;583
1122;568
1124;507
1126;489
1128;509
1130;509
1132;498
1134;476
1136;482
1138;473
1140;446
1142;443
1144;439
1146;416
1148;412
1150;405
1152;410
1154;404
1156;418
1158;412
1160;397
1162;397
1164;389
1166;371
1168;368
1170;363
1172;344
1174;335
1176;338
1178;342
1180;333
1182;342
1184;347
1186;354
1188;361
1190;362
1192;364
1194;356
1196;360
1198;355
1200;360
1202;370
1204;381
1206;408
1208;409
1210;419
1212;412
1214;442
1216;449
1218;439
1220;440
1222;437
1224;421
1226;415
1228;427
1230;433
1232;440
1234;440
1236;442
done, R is 1.9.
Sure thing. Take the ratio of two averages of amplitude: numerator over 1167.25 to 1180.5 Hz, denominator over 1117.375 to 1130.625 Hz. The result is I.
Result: 0.7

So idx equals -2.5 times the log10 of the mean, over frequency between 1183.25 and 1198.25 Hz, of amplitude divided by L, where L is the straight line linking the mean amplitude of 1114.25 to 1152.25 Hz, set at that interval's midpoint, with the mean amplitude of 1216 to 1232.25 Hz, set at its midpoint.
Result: 0.25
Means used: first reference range 480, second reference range 432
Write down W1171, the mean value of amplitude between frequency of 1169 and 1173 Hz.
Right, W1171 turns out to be 354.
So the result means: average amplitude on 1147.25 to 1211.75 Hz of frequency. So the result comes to 375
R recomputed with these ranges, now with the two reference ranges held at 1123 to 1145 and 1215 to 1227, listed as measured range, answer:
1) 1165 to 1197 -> 7.2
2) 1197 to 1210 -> 1.7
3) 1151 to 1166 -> 2.1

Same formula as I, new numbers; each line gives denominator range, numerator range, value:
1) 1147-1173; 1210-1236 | 1.11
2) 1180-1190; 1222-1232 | 1.22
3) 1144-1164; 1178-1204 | 0.87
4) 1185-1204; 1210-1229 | 1.19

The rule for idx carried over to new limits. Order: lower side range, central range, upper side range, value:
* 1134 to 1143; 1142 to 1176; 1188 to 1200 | 0.09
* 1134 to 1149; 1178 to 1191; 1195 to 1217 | 0.18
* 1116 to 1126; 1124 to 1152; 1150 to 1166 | 0.03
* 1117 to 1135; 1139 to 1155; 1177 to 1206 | 0.11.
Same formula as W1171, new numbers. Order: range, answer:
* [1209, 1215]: 424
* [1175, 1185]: 340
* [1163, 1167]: 380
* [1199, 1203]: 365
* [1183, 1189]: 354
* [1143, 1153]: 416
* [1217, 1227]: 430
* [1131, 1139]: 482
